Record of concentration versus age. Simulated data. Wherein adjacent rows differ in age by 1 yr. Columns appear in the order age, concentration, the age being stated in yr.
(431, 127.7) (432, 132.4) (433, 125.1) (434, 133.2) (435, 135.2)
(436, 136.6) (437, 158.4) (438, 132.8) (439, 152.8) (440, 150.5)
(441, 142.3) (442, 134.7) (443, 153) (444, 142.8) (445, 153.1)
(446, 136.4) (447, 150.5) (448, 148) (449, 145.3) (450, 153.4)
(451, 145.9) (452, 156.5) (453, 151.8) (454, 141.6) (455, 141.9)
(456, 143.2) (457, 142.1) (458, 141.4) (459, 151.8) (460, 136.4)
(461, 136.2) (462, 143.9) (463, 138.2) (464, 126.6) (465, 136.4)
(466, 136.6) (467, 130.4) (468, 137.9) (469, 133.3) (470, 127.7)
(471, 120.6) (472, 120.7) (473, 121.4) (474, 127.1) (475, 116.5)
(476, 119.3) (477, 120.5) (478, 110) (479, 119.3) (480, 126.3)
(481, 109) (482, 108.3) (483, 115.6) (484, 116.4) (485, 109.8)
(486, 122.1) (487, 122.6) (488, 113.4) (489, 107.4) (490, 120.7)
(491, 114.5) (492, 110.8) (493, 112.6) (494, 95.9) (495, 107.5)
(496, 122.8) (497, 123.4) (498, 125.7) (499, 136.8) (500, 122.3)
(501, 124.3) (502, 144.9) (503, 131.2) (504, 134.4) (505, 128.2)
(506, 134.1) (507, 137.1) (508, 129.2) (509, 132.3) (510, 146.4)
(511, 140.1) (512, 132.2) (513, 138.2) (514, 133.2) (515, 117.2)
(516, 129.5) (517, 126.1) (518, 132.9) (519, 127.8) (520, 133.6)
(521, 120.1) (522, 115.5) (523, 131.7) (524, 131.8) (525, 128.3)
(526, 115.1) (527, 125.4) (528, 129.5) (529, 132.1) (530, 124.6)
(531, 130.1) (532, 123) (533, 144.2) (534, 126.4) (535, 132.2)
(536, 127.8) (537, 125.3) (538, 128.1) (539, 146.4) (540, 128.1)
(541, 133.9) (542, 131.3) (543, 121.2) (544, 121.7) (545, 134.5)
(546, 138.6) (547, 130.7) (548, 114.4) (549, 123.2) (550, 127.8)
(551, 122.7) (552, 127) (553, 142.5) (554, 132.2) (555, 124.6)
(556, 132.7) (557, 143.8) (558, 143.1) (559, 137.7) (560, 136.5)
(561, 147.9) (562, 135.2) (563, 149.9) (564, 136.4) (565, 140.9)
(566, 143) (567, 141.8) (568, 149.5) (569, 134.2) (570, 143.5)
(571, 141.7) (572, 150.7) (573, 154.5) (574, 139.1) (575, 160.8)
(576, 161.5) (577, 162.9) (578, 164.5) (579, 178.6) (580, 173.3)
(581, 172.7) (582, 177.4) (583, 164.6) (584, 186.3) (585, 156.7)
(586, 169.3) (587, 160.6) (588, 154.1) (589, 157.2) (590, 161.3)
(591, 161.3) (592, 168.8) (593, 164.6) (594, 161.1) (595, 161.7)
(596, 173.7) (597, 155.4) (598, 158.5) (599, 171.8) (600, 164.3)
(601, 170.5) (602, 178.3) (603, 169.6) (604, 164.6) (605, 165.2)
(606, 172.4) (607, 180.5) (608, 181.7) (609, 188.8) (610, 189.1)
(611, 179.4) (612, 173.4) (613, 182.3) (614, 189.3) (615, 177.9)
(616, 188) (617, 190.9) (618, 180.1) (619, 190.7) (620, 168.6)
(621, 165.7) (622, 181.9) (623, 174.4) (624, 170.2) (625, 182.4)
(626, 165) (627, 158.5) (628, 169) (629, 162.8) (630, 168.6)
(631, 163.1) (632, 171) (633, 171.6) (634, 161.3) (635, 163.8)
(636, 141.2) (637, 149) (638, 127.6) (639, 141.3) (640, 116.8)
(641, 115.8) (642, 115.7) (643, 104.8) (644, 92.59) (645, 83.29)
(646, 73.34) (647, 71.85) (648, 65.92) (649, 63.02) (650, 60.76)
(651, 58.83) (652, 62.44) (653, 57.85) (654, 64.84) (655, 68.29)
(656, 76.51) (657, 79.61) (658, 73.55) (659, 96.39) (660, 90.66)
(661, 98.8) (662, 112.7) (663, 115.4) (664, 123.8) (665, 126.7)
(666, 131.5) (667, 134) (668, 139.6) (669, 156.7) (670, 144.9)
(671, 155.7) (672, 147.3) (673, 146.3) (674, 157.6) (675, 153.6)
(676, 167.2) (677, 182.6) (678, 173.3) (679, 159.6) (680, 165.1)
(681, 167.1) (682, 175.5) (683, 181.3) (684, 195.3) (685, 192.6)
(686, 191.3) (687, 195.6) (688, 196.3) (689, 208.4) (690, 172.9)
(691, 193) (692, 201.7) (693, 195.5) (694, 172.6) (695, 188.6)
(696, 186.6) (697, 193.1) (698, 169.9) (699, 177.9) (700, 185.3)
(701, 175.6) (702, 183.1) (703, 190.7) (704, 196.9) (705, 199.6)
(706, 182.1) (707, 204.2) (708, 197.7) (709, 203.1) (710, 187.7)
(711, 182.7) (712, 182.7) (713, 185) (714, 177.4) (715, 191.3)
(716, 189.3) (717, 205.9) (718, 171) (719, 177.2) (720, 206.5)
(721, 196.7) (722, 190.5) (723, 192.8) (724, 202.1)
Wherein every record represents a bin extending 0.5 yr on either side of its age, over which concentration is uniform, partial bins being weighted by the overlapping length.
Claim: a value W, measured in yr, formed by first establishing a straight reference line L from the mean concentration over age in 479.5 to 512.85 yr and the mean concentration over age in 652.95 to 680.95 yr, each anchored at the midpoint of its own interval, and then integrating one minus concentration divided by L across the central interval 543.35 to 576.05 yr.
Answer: -3.5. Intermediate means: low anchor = 123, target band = 138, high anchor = 127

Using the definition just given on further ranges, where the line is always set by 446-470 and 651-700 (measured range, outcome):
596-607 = -1.68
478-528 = 6.61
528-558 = 2.88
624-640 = -1.33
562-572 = 0.16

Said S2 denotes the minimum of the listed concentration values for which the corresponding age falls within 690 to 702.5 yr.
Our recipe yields 169.9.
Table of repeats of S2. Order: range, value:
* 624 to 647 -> 71.85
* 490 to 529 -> 95.9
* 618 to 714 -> 57.85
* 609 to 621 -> 165.7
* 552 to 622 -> 124.6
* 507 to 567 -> 114.4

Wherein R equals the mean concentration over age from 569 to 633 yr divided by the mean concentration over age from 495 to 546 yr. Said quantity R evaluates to 1.30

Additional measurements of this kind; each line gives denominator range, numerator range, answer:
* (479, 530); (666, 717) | 1.44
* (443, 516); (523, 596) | 1.10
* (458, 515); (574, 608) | 1.32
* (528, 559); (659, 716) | 1.30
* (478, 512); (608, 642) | 1.36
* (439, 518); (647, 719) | 1.18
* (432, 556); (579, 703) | 1.18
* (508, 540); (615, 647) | 1.16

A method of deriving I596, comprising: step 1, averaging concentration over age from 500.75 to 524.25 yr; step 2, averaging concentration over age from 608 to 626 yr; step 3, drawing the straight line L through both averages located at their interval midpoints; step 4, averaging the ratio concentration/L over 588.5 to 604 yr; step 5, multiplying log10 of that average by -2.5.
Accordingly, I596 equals 0.04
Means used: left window 131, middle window 165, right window 180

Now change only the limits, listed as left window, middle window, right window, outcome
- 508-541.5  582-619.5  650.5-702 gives -0.231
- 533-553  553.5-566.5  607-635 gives 0.005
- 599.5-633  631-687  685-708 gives 0.400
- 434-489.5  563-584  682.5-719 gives 0.030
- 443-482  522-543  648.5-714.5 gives 0.095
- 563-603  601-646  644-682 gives -0.174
